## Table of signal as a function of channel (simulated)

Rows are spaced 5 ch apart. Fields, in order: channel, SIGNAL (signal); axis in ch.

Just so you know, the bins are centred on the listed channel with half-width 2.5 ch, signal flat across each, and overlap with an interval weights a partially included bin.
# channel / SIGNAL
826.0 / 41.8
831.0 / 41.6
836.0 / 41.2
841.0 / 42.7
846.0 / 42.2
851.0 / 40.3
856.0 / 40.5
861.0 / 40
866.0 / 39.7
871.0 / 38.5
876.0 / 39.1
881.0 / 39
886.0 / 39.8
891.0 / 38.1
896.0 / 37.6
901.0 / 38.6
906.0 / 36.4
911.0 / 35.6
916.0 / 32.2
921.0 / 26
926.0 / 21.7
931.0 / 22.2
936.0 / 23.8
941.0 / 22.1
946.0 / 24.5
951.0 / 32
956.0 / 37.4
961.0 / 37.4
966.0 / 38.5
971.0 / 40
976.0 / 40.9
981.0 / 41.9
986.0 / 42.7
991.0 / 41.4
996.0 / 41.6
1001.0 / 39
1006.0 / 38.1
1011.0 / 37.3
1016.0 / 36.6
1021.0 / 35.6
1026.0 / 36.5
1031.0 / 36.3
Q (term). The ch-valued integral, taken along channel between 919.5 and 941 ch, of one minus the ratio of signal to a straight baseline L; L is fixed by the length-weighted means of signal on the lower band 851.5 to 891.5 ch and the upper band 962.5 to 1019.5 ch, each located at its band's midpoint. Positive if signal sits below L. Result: 8.9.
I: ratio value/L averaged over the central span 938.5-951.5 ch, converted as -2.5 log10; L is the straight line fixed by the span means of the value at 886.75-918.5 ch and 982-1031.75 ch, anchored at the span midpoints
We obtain 0.426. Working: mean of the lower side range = 36.6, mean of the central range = 25.3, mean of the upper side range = 38.7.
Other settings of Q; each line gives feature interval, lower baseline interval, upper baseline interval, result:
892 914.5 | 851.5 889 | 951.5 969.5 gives 1.0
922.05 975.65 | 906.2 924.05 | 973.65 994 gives 9.7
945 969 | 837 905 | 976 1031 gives 2.8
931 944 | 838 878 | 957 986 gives 5.6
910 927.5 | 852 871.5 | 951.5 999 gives 4.9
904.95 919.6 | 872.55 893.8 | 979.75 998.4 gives 2.2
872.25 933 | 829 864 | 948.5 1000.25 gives 9.6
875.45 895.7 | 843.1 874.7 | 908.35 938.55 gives -2.4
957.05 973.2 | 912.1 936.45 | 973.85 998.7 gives -1.0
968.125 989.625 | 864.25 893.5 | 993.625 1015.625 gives -1.4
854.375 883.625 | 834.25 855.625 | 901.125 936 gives -1.5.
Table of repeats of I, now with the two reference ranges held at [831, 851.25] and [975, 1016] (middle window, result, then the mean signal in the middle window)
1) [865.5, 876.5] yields 0.066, 39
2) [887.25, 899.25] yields 0.085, 38.1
